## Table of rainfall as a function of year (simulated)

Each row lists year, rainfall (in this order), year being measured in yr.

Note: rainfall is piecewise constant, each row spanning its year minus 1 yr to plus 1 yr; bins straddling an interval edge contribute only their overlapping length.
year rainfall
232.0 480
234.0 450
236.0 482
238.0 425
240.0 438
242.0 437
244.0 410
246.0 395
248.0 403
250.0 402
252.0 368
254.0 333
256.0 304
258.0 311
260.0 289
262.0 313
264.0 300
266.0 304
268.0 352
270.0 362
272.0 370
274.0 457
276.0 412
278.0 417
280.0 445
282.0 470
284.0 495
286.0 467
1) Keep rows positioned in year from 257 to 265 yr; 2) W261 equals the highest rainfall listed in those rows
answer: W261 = 313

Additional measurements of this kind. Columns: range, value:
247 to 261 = 403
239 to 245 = 438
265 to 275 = 457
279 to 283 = 470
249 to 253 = 402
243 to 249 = 410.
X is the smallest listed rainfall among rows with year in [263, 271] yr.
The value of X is 300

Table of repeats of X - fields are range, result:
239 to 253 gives 368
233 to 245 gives 410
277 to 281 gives 417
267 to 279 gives 352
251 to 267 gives 289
